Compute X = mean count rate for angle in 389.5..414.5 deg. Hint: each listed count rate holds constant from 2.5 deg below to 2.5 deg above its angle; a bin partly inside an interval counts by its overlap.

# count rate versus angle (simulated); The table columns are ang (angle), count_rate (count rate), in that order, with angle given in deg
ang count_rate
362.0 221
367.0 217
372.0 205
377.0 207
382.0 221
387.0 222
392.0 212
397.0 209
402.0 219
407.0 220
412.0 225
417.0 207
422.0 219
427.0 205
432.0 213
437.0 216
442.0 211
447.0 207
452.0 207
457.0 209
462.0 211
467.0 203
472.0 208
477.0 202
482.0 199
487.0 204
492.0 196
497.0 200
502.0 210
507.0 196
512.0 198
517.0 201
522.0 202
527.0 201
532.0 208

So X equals 217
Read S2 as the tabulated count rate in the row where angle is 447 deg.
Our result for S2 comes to 207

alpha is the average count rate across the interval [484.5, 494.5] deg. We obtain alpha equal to 200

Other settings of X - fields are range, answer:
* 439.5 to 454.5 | 208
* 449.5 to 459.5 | 208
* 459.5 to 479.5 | 206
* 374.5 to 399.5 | 214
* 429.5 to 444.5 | 213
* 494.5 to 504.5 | 205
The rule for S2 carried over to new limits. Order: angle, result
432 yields 213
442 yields 211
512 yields 198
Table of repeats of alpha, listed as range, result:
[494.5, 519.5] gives 201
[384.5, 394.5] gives 217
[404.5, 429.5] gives 215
